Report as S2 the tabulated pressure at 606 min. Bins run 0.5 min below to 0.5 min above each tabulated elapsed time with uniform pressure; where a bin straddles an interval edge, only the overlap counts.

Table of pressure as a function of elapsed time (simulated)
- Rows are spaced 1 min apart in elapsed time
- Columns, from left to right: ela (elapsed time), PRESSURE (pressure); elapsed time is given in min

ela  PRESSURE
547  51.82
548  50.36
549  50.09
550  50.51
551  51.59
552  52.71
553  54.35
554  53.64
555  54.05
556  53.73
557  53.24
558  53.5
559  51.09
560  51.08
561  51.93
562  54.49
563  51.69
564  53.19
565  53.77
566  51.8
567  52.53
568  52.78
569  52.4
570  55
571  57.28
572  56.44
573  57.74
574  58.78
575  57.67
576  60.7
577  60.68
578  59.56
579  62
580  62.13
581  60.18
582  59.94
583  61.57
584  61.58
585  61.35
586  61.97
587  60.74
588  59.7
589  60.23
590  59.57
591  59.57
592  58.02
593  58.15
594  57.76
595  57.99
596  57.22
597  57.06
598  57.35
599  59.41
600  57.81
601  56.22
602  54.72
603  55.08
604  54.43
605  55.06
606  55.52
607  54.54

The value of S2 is 55.52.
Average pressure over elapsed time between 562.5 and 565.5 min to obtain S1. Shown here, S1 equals 52.9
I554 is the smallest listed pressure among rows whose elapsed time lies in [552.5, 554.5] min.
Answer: 53.64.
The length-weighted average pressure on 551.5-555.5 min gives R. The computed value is 53.7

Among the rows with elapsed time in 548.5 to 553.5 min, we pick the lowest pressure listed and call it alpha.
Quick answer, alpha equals 50.09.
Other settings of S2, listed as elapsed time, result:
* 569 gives 52.4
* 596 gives 57.22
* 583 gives 61.57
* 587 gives 60.74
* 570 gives 55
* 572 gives 56.44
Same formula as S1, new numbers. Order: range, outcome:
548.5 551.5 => 50.7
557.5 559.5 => 52.3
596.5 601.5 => 57.6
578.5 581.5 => 61.4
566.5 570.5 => 53.2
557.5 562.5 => 52.4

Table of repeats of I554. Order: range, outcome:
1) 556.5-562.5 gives 51.08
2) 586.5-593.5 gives 58.02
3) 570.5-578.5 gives 56.44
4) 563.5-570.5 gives 51.8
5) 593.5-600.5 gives 57.06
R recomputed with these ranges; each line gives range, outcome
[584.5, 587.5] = 61.4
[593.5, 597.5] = 57.5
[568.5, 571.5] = 54.9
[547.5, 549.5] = 50.2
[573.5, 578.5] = 59.5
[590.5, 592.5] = 58.8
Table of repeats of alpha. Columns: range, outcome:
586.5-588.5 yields 59.7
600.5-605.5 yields 54.43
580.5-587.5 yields 59.94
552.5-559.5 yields 51.09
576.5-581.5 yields 59.56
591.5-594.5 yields 57.76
